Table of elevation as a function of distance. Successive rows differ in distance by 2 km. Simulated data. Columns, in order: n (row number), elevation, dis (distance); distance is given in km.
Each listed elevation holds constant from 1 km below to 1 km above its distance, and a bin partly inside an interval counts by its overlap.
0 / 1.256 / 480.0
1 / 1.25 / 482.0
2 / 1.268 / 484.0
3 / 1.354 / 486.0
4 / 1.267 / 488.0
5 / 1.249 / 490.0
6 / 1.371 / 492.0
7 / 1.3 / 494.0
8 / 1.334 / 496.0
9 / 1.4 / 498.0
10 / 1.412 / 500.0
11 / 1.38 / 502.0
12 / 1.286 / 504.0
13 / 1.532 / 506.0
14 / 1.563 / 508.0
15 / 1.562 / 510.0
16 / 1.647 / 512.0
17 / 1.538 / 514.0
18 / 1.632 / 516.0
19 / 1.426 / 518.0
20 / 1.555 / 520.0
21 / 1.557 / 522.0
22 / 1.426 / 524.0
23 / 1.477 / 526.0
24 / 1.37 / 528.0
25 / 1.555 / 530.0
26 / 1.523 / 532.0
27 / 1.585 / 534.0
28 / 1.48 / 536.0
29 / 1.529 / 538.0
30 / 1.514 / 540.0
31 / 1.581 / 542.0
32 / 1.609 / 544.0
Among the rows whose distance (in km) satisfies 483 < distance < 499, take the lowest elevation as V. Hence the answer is 1.249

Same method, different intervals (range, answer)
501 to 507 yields 1.286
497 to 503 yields 1.38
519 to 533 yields 1.37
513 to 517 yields 1.538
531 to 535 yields 1.523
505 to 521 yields 1.426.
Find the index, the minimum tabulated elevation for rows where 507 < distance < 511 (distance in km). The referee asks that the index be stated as 1.562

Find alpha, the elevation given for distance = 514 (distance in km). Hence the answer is 1.538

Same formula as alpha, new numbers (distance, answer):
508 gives 1.563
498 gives 1.4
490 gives 1.249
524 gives 1.426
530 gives 1.555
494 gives 1.3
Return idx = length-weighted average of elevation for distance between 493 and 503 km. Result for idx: 1.37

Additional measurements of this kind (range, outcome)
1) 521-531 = 1.48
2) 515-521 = 1.54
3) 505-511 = 1.55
